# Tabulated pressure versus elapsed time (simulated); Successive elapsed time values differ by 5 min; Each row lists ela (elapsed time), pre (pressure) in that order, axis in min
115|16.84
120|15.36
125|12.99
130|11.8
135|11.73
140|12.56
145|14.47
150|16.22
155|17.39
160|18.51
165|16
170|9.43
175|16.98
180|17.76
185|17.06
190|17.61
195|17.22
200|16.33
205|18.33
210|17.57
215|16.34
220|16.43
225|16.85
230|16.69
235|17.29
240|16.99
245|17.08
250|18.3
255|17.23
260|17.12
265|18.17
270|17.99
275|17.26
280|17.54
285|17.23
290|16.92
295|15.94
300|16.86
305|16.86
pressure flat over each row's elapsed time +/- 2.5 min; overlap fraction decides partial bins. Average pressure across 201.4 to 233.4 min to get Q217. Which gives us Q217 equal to 17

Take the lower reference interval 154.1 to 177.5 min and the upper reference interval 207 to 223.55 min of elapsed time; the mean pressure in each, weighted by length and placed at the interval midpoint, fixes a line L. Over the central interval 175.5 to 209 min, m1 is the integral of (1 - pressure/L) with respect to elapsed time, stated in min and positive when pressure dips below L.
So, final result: -2.35 min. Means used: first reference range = 15.5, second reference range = 16.8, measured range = 17.4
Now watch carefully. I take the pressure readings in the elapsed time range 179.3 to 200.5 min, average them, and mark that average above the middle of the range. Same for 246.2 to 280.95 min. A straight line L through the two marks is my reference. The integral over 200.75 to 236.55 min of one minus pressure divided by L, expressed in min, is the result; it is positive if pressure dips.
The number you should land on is 0.7 min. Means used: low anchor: 17.2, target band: 17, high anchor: 17.6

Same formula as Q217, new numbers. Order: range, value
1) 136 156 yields 14.7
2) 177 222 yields 17.2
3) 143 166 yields 16.6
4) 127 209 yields 15.6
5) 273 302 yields 17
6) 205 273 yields 17.3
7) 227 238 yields 17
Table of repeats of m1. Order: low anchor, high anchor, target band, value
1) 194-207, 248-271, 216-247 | 1.2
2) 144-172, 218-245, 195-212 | -1.1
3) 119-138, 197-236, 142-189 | -4.8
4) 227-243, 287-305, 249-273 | -1.3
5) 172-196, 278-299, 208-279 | -1.0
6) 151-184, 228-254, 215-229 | 0.3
